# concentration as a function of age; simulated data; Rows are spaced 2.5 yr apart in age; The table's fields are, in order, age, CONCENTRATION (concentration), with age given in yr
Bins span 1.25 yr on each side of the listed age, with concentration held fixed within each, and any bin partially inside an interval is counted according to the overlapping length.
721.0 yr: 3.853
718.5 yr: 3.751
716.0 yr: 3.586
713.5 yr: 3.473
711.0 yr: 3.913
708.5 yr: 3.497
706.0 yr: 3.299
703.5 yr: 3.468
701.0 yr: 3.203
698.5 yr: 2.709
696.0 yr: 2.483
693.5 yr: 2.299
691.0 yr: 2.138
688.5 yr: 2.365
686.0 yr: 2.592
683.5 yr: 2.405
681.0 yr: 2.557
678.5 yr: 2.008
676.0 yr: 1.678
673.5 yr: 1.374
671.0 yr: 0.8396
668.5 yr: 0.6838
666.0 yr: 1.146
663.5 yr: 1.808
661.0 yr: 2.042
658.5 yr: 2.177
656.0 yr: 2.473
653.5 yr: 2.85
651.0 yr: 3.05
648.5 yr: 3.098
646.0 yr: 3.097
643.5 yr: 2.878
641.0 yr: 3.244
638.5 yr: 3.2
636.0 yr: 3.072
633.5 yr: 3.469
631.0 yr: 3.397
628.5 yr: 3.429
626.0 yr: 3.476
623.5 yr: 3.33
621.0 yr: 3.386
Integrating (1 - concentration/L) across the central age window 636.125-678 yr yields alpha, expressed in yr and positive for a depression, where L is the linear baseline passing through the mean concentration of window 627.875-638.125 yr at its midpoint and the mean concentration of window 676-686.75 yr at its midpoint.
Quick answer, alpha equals 9.2 yr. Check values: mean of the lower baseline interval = 3.32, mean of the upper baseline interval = 2.3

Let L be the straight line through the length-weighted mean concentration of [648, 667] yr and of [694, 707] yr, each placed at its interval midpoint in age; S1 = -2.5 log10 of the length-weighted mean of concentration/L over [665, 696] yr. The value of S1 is 0.40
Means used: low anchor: 2.32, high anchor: 2.98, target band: 1.87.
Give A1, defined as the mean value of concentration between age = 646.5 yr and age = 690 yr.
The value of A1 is 2.09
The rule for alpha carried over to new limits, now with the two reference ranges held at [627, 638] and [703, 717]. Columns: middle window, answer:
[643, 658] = 2.3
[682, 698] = 5.0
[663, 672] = 6.2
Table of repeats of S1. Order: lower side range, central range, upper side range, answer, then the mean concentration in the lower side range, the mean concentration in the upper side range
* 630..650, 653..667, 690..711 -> 0.45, 3.18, 2.96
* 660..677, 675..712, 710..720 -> -0.05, 1.35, 3.68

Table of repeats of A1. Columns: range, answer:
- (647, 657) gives 2.88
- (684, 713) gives 2.91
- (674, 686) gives 2.16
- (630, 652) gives 3.17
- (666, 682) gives 1.48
